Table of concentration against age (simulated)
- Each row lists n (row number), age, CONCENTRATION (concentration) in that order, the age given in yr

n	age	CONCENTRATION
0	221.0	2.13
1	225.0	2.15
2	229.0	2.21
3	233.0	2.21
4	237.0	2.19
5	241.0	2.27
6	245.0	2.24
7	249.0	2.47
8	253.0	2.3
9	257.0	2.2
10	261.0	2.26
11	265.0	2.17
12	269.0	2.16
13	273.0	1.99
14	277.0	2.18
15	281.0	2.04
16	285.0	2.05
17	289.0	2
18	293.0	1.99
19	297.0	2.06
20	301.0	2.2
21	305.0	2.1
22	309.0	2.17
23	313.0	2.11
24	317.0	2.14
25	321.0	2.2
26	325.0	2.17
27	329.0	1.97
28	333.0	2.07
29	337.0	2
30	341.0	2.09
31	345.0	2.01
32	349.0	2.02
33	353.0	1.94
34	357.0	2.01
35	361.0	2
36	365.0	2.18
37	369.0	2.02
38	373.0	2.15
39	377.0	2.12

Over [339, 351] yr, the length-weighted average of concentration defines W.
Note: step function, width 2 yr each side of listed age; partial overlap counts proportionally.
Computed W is 2.04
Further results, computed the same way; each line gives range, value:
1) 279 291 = 2.03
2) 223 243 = 2.21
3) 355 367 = 2.06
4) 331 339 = 2.04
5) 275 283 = 2.11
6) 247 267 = 2.28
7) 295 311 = 2.13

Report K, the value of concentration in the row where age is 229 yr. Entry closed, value 2.21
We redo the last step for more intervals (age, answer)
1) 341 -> 2.09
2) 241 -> 2.27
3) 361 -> 2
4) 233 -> 2.21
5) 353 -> 1.94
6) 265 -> 2.17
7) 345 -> 2.01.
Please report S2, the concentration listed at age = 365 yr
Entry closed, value 2.18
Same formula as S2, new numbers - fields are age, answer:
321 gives 2.2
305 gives 2.1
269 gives 2.16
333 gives 2.07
